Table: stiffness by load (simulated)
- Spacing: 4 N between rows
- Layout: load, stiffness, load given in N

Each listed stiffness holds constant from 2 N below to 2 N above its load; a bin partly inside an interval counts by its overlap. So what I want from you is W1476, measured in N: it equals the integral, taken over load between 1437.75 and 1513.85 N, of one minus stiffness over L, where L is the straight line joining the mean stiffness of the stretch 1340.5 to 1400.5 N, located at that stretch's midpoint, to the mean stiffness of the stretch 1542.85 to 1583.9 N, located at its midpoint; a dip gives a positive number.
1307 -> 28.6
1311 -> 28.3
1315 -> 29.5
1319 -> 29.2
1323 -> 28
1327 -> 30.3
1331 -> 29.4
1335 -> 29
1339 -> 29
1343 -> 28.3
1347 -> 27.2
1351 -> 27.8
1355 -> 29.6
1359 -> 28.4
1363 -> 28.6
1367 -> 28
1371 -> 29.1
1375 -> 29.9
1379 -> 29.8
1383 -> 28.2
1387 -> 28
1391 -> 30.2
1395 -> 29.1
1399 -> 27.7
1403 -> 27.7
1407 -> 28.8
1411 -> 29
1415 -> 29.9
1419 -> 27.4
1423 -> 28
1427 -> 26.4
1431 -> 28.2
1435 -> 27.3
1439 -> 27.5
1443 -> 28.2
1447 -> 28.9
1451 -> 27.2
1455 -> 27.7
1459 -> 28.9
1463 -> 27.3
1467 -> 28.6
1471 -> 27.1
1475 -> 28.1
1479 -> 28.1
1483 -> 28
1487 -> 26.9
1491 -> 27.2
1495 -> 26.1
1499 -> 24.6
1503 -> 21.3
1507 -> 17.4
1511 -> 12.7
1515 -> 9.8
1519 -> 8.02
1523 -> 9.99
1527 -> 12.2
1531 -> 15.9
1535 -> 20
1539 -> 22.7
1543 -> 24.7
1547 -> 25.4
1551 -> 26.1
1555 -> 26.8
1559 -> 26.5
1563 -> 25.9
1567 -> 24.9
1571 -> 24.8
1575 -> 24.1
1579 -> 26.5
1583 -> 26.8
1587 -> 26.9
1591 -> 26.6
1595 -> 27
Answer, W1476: 3.9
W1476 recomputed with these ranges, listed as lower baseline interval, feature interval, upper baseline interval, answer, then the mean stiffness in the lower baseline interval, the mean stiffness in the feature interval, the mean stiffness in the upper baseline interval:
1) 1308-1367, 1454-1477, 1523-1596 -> -1.9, 28.7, 28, 23.7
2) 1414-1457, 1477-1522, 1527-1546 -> 5.0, 27.8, 20.7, 20.2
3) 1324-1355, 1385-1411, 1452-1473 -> -0.3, 28.7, 28.6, 27.9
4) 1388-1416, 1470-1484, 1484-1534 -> -4.4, 28.8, 27.9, 17.9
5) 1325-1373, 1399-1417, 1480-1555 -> -2.1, 28.7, 28.7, 20.2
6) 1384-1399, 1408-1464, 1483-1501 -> -0.5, 28.9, 28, 26.4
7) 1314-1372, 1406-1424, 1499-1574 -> -2.3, 28.7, 28.6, 19.9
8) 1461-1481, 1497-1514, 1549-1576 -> 5.4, 27.8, 18.5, 25.6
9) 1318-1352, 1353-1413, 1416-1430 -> -1.6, 28.7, 28.8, 27.5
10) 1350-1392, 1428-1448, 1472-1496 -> 0.1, 28.9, 27.9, 27.4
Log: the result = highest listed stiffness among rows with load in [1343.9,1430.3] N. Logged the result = 30.2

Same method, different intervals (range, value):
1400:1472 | 29.9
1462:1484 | 28.6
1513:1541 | 22.7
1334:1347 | 29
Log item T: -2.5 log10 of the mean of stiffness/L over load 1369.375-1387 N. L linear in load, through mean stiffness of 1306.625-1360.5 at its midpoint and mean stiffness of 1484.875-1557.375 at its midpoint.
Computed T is -0.10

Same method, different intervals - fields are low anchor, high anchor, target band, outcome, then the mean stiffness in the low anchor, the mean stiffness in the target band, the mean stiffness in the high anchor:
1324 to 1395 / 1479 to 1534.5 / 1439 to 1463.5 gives -0.23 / 28.9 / 28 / 18.9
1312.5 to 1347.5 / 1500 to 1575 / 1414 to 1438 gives -0.12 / 28.9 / 27.8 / 19.9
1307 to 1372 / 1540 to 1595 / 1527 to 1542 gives 0.36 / 28.7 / 18.9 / 25.8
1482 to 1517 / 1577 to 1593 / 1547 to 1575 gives -0.02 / 21.4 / 25.7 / 26.7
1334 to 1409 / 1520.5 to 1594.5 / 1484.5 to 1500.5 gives -0.05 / 28.6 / 26.3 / 23.1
